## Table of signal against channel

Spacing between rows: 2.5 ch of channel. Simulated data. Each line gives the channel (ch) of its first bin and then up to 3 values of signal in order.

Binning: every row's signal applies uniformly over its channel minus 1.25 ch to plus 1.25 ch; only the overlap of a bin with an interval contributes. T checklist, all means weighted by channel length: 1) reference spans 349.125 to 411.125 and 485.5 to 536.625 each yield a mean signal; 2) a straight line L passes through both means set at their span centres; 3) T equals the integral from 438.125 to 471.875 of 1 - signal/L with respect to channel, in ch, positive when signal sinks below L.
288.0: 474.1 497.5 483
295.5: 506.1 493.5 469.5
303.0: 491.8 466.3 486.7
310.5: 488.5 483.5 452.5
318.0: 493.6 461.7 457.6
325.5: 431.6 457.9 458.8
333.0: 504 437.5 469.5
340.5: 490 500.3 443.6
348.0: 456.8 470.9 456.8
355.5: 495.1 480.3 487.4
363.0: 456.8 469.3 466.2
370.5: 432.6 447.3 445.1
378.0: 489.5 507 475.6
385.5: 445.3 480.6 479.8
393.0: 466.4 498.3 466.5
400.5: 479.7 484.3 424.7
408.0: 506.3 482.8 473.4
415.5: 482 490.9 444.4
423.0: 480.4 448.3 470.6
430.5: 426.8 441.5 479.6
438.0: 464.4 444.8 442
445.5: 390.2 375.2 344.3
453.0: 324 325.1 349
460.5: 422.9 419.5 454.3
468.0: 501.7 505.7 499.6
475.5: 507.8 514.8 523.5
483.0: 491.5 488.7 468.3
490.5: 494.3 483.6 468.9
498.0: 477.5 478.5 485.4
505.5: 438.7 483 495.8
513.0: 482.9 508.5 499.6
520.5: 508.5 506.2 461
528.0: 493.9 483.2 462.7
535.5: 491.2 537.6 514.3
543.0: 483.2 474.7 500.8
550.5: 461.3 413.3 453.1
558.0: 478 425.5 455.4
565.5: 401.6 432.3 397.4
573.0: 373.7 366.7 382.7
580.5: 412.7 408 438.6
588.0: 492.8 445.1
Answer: 4.8 ch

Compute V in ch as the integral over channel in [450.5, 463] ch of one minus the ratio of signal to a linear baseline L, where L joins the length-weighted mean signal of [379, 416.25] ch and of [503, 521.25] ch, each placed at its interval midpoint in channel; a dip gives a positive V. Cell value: 3.2 ch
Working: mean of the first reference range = 477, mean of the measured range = 361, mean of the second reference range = 487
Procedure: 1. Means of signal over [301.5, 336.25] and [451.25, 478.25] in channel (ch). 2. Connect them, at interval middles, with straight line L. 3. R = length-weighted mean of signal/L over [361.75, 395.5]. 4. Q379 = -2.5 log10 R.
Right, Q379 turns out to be -0.03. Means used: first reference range 470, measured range 467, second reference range 434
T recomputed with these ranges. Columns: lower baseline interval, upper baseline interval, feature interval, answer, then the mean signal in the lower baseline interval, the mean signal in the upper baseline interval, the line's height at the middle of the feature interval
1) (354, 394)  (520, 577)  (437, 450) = 1.3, 470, 459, 466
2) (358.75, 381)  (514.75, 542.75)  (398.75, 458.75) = 4.9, 466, 496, 477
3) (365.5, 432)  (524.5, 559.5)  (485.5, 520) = -0.5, 469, 479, 476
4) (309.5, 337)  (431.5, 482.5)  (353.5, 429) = -3.4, 466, 437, 451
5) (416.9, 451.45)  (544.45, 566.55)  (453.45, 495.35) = -1.8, 439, 452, 444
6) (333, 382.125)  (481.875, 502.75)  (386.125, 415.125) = -0.2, 469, 482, 473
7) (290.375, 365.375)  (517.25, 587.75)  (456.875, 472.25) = 0.6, 474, 454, 462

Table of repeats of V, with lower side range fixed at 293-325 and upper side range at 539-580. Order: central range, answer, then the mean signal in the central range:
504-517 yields -1.0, 482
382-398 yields -0.3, 474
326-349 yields 0.3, 468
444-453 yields 1.8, 366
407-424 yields -0.7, 480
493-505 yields -0.7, 476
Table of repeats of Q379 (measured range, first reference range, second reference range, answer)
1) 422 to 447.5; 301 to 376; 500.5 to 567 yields 0.062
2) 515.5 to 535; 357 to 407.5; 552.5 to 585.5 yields -0.143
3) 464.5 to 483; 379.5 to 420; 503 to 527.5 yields -0.039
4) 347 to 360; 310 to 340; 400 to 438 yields -0.015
